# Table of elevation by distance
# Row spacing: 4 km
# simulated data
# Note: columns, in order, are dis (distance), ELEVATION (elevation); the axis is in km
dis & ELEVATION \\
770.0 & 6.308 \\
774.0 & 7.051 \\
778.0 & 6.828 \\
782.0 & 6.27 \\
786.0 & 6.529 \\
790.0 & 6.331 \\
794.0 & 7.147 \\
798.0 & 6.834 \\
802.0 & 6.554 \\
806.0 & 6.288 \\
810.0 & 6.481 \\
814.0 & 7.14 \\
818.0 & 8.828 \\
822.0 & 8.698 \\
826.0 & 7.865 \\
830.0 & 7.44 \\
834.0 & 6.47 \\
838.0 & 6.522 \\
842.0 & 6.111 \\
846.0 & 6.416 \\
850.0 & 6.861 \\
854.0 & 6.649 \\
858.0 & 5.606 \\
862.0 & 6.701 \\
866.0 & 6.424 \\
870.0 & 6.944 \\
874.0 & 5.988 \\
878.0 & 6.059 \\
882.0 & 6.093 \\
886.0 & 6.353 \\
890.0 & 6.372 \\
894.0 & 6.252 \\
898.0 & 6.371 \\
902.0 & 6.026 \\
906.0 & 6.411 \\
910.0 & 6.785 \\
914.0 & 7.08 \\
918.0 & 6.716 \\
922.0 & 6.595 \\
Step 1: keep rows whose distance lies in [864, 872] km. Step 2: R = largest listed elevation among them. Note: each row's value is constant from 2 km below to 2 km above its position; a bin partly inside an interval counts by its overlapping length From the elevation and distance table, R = 6.944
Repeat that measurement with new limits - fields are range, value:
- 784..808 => 7.147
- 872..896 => 6.372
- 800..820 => 8.828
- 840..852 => 6.861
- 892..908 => 6.411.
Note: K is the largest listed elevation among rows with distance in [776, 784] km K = 6.828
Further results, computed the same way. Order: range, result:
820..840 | 8.698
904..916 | 7.08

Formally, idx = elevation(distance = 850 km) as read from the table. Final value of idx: 6.861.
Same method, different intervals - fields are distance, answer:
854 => 6.649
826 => 7.865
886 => 6.353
